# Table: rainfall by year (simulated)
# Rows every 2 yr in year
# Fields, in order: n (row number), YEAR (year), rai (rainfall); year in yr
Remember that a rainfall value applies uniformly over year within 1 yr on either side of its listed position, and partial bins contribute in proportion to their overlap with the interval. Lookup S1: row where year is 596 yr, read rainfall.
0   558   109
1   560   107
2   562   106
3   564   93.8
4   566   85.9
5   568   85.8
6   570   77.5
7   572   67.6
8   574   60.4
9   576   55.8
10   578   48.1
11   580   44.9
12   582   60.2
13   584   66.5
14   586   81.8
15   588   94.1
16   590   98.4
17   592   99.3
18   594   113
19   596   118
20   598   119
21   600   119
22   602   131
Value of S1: 118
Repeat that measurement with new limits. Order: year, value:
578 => 48.1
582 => 60.2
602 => 131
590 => 98.4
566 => 85.9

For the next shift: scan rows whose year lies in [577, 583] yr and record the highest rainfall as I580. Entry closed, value 60.2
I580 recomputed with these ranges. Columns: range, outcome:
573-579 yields 60.4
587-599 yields 119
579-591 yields 98.4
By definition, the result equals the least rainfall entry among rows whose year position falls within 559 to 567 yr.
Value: 85.9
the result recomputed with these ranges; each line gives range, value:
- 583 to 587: 66.5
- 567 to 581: 44.9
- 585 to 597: 81.8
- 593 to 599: 113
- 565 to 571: 77.5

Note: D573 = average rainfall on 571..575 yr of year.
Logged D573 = 64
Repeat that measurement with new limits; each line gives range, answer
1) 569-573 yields 72.5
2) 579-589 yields 69.5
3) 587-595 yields 101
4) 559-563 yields 106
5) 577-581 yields 46.5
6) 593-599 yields 117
